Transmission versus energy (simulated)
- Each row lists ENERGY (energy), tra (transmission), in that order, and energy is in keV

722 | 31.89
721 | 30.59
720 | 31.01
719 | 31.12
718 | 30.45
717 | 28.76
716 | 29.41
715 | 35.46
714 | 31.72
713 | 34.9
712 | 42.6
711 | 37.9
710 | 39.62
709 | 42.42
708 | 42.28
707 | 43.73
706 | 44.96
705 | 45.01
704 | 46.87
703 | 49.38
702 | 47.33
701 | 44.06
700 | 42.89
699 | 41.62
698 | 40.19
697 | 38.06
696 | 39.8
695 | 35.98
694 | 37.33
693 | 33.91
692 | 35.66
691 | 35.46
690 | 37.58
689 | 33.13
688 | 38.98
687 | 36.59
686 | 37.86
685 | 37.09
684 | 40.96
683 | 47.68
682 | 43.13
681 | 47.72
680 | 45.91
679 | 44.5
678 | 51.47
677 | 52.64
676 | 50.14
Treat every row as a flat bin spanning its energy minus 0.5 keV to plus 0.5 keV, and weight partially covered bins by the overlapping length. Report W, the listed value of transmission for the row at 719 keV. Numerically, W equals 31.12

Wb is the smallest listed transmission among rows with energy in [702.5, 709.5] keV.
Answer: 42.28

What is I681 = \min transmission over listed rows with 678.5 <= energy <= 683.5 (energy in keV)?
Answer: 43.13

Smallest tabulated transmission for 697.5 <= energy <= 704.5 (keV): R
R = 40.19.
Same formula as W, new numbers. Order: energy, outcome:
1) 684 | 40.96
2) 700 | 42.89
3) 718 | 30.45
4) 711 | 37.9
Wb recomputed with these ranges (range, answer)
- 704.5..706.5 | 44.96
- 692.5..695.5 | 33.91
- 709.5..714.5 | 31.72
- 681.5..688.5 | 36.59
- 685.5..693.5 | 33.13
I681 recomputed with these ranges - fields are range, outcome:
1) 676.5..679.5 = 44.5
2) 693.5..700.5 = 35.98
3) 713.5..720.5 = 28.76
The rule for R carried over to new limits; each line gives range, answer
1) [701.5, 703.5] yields 47.33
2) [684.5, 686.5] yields 37.09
